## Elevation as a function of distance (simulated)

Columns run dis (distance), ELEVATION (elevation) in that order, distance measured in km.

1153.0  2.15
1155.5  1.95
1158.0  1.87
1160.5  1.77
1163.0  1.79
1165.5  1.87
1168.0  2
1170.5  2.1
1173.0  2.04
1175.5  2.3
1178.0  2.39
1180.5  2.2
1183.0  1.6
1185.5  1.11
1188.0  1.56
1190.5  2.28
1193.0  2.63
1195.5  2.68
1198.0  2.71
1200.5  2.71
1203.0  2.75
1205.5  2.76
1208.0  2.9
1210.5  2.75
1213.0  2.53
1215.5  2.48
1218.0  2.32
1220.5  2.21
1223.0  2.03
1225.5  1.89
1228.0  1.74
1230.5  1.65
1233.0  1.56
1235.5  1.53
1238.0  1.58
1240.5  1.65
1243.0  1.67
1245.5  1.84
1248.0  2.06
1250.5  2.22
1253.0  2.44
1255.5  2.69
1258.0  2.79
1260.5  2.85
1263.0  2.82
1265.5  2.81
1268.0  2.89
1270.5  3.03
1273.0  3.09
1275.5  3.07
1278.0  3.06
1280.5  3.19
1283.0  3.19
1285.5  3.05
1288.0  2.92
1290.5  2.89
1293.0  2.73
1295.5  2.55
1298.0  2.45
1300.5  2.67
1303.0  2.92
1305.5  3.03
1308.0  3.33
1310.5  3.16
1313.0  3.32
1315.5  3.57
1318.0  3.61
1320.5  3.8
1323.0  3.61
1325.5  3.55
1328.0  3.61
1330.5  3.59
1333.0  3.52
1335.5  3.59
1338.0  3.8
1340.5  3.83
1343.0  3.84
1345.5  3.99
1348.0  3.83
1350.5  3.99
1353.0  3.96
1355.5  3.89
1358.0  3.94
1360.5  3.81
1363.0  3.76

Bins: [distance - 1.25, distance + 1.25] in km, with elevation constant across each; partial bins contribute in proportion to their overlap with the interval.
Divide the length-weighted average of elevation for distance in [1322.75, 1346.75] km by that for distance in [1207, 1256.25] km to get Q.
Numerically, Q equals 1.78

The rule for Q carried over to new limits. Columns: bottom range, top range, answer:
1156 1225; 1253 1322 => 1.35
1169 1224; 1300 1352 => 1.53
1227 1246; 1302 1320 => 2.01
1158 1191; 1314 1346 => 1.92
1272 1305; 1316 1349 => 1.27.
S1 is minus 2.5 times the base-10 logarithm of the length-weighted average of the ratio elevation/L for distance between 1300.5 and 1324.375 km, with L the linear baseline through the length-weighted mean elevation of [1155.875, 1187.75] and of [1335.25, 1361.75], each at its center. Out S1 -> 0.04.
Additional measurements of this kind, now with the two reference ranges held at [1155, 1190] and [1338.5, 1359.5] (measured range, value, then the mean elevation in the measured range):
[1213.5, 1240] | 0.29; 1.91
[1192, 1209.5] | -0.23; 2.74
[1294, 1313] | 0.17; 2.9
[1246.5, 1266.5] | 0.12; 2.57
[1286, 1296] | 0.16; 2.81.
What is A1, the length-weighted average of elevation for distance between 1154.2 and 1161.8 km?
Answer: 1.86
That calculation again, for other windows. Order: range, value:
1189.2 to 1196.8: 2.52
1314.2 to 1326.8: 3.63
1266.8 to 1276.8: 3.02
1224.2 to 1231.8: 1.76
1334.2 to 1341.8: 3.74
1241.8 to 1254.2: 2.05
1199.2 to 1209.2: 2.78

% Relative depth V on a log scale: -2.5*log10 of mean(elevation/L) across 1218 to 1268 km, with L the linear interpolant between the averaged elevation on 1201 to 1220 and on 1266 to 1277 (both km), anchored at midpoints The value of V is 0.31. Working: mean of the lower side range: 2.63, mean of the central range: 2.13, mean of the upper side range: 3.01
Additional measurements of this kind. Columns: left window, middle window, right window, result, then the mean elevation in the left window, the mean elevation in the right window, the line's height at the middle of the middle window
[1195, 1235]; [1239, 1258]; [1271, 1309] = 0.23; 2.33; 2.94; 2.6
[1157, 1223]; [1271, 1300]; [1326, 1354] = 0.10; 2.24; 3.77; 3.21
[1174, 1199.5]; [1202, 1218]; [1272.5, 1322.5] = -0.14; 2.15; 3.09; 2.35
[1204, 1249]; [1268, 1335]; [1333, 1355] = 0.01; 2.07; 3.84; 3.2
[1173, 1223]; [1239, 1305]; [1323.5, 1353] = 0.16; 2.35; 3.75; 3.08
